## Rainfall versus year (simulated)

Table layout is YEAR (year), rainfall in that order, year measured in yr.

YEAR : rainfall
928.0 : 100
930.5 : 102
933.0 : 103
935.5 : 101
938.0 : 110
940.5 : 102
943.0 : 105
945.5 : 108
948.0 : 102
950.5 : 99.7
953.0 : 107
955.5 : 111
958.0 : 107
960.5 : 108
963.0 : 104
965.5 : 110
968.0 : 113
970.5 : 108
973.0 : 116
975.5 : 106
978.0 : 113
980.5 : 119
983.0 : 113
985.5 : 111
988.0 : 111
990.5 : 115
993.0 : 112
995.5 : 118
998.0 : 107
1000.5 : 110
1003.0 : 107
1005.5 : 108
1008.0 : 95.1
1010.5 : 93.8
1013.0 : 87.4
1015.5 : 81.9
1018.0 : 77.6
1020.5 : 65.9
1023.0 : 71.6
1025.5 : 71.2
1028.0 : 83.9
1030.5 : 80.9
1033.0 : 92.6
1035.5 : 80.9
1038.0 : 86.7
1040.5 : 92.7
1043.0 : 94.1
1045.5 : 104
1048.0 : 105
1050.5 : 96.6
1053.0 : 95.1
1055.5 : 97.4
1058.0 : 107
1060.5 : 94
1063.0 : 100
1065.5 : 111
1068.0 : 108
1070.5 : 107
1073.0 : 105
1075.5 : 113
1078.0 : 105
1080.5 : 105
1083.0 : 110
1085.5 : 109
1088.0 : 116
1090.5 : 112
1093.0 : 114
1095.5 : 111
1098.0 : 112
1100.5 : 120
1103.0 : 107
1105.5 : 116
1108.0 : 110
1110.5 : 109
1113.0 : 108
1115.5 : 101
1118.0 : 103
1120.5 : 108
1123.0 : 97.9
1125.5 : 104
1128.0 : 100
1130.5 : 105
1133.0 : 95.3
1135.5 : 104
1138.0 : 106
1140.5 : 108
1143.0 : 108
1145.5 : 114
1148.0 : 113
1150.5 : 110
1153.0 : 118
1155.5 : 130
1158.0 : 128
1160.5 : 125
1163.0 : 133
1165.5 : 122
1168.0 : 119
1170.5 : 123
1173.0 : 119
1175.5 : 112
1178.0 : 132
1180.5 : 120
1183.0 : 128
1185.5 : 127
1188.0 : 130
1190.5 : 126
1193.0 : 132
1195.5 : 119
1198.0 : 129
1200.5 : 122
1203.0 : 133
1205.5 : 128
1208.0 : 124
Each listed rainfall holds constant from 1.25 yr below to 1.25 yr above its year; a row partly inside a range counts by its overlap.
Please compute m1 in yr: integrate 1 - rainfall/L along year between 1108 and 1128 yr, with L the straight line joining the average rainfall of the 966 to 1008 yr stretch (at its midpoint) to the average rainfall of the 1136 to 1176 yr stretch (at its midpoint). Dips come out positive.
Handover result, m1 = 2.04 yr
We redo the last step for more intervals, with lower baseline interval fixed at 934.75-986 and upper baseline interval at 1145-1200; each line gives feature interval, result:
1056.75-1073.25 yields 1.6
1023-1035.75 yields 3.6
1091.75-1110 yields 0.8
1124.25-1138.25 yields 2.1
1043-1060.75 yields 2.3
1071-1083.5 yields 1.0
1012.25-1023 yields 3.4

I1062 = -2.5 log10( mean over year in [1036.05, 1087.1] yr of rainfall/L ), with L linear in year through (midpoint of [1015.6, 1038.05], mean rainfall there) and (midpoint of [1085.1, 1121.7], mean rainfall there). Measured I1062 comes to -0.10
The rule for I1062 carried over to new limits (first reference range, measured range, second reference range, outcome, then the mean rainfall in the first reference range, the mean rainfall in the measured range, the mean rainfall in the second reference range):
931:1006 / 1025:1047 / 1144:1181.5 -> 0.27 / 109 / 88.2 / 121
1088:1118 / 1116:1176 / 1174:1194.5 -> 0.06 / 111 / 113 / 126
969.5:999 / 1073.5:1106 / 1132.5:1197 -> 0.05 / 112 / 111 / 120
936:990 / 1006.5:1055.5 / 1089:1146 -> 0.23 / 109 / 87.6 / 107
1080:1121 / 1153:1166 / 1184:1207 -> -0.05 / 110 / 127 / 127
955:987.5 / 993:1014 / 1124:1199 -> 0.08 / 111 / 104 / 118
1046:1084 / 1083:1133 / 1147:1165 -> 0.04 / 104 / 108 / 123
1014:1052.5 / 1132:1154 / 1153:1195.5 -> 0.08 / 85.9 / 109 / 125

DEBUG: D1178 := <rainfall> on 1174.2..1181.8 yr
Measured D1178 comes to 121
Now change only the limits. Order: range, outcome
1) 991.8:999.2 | 112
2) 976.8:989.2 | 113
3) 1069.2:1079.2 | 108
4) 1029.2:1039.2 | 85.3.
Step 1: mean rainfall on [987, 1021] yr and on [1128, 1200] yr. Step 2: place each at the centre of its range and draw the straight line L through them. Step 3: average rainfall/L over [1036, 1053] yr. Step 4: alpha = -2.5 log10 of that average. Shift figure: 0.10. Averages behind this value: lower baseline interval 99.9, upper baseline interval 119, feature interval 95.7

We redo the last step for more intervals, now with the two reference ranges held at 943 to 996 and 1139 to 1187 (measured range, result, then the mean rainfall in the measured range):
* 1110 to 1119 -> 0.125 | 105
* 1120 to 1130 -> 0.159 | 102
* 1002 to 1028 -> 0.294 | 85.6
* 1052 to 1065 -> 0.155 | 99.5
